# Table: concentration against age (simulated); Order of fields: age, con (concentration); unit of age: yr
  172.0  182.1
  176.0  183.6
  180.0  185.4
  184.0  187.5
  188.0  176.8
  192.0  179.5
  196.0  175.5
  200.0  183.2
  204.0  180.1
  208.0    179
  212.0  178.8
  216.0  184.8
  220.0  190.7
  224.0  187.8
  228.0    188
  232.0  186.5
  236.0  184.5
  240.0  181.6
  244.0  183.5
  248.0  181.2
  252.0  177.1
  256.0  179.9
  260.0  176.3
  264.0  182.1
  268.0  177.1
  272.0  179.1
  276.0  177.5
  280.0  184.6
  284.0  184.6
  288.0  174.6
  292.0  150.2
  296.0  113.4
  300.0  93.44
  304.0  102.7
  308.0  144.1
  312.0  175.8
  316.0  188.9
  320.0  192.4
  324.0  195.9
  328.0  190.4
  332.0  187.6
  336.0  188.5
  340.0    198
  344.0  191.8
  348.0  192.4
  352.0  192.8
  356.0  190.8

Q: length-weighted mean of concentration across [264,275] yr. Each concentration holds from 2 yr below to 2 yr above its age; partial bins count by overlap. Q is 179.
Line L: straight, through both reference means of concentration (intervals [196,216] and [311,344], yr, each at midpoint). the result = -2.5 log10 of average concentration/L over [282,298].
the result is 0.20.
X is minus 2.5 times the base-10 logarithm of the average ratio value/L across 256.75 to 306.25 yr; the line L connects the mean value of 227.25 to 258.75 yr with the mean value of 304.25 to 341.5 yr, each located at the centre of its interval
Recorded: 0.15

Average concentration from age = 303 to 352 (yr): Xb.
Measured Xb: 181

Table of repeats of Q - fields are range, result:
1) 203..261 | 183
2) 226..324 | 170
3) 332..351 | 192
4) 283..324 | 153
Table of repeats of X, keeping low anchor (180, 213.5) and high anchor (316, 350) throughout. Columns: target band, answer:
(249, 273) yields 0.04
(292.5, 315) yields 0.41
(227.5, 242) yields -0.01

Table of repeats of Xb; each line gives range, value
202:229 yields 184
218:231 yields 189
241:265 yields 180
